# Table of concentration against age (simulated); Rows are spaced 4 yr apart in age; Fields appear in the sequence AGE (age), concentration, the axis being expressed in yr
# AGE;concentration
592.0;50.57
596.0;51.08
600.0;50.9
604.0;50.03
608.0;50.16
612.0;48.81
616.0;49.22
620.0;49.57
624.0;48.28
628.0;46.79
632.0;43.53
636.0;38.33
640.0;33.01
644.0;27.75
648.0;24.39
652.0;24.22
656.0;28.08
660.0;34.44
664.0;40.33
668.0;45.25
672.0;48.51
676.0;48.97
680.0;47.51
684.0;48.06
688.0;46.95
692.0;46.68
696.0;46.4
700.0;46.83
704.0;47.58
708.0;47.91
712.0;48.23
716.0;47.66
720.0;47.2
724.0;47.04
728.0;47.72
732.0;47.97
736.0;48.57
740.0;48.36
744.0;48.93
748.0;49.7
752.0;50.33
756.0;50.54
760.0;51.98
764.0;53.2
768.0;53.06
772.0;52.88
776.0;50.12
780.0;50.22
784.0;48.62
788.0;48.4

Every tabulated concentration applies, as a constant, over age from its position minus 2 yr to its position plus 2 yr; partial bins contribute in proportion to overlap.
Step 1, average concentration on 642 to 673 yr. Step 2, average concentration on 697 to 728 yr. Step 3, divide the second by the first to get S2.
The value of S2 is 1.41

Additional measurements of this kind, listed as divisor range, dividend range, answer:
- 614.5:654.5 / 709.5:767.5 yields 1.29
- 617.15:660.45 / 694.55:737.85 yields 1.30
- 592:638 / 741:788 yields 1.06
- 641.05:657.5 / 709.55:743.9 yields 1.81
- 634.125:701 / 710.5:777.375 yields 1.25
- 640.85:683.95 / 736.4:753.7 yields 1.32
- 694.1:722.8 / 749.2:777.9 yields 1.09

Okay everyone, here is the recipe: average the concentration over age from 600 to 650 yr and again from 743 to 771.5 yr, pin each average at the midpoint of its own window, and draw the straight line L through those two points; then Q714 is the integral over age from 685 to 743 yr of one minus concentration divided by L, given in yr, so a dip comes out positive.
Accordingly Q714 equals 1.15 yr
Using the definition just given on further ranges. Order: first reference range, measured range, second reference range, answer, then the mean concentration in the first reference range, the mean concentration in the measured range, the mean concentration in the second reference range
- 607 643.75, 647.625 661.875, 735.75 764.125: 5.49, 44.3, 28.1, 50.1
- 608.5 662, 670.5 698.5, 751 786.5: -2.84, 38.5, 47.6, 51.2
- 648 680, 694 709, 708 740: -0.98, 38.2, 47.1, 47.8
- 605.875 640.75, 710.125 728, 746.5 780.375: 0.75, 45.8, 47.5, 51.4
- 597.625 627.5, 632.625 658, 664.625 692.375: 9.59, 49.4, 30.1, 47.1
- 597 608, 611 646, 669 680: 4.97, 50.5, 42.6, 48.2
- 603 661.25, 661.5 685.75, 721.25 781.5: -1.62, 39.7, 46.2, 50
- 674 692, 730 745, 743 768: 0.54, 47.7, 48.4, 51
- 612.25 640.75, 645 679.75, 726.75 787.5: 7.01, 44.9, 37.1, 50.1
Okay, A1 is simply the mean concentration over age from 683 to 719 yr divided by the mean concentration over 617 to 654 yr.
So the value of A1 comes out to 1.3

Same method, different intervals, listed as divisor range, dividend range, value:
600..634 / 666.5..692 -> 0.98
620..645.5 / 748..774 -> 1.28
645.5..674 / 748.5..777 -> 1.48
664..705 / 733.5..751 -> 1.04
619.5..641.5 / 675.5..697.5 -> 1.10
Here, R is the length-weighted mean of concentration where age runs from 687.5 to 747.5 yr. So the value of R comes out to 47.7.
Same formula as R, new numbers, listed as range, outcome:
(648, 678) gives 37.6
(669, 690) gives 47.9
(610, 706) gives 42.1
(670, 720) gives 47.6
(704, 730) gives 47.6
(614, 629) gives 48.6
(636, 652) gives 29.1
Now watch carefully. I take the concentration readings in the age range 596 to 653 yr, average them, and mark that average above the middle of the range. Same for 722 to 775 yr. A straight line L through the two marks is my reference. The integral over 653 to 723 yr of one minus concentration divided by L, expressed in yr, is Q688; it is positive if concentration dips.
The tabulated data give 2.4 yr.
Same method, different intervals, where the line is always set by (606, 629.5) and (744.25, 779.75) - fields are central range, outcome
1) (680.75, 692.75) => 0.6 yr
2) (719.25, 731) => 0.8 yr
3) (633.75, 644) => 3.1 yr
